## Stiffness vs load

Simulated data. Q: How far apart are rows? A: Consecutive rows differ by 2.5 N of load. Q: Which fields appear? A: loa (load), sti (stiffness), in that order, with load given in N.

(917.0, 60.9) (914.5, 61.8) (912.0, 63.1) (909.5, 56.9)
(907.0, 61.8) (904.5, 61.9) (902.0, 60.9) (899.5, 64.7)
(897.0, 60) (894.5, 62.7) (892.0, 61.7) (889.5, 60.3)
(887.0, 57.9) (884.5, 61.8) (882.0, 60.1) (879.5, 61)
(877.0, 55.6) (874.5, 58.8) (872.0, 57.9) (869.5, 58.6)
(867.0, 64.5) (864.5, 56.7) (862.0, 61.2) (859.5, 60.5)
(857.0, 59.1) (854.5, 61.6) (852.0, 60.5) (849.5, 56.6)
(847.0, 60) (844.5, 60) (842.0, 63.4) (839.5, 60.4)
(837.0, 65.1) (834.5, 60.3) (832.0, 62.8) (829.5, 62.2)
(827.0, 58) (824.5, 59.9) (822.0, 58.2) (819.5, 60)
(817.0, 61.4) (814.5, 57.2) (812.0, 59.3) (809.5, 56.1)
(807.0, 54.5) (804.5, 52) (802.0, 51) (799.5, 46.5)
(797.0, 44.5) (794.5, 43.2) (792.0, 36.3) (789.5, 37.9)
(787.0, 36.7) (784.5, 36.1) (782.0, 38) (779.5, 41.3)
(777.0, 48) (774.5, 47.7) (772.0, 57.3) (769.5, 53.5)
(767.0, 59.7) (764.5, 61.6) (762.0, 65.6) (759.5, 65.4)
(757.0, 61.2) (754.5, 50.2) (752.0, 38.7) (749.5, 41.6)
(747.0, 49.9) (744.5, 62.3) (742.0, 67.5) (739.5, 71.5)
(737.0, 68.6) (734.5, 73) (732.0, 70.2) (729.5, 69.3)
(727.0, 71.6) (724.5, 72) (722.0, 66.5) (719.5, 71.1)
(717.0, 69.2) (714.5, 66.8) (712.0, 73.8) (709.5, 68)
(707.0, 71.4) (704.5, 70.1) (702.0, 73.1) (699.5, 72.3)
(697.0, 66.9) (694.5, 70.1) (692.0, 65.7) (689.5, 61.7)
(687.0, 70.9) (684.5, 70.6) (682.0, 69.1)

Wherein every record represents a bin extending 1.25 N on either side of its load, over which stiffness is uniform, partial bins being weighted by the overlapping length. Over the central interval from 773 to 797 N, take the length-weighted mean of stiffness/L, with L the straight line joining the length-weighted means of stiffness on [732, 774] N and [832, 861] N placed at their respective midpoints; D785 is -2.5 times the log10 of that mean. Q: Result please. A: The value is 0.411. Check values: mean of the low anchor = 59.3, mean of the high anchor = 60.8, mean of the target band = 41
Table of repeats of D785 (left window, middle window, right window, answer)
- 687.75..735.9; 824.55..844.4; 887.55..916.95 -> 0.047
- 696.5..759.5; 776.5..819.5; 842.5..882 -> 0.297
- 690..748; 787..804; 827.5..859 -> 0.426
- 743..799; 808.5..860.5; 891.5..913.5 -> -0.097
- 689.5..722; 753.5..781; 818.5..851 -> 0.176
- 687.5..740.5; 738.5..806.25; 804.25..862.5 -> 0.273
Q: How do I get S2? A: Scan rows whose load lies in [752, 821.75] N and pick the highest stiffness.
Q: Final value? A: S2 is 65.6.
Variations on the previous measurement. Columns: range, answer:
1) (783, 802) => 51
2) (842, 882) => 64.5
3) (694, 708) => 73.1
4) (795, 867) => 65.1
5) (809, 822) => 61.4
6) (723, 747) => 73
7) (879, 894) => 61.8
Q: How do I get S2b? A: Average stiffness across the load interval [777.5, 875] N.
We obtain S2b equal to 54.7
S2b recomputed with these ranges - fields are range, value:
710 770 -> 63.5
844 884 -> 59.6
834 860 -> 60.7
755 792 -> 50.2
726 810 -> 53.7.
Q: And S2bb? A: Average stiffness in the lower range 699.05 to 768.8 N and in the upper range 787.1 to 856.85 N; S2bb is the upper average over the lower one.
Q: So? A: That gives 0.86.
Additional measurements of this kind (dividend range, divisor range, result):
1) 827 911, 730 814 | 1.14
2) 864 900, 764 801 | 1.32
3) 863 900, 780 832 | 1.19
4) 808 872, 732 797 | 1.14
